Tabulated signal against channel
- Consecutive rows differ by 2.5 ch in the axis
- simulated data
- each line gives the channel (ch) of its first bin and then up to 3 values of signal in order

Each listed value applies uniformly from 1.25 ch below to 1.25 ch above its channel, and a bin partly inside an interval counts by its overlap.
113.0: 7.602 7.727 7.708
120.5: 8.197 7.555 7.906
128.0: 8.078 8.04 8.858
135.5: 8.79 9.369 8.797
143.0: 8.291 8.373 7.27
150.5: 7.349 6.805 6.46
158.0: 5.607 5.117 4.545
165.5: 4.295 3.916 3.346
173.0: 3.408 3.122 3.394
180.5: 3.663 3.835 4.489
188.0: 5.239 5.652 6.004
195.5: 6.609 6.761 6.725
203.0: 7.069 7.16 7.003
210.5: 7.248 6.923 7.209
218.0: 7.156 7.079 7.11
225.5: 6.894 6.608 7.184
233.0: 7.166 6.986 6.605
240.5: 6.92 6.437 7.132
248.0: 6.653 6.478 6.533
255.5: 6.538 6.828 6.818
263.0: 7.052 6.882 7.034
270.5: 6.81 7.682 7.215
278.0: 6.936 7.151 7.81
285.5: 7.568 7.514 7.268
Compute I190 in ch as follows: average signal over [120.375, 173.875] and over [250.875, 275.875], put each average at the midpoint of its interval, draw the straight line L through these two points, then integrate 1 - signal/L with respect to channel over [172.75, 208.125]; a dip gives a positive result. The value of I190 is 7.83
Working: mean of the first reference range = 6.83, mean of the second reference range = 6.91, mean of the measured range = 5.34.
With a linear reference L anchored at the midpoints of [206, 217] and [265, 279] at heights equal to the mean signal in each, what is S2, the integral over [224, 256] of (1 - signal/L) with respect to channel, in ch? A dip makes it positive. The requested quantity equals 1.4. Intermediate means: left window 7.1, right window 7.11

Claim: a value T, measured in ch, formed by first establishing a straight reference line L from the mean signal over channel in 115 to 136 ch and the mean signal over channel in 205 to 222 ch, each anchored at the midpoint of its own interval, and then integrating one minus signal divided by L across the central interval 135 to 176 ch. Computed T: 8.5 ch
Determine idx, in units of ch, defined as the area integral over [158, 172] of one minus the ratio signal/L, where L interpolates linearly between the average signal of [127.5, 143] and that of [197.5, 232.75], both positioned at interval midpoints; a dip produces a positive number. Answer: 6.44 ch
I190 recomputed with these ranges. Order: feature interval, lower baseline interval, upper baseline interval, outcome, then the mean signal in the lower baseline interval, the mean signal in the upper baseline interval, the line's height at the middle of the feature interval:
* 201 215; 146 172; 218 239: -1.1 ch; 5.53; 6.97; 6.55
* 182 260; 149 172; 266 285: -3.7 ch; 5.27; 7.23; 6.3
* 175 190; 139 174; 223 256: 5.2 ch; 6.01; 6.8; 6.26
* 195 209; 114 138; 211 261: 0.7 ch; 8.16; 6.87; 7.27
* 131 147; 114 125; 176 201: -3.7 ch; 7.8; 5.13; 7.04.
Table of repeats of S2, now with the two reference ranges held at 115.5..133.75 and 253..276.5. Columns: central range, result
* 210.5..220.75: 0.3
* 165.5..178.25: 6.9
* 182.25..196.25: 4.1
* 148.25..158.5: 1.4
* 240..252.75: 0.7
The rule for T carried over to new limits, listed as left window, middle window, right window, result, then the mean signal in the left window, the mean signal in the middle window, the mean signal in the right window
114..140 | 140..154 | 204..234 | 0.4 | 8.23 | 7.78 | 7.06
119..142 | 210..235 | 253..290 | 1.7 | 8.39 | 7.05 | 7.11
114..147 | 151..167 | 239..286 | 4.9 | 8.27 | 5.54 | 6.96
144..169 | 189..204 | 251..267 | -0.3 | 6.02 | 6.44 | 6.77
